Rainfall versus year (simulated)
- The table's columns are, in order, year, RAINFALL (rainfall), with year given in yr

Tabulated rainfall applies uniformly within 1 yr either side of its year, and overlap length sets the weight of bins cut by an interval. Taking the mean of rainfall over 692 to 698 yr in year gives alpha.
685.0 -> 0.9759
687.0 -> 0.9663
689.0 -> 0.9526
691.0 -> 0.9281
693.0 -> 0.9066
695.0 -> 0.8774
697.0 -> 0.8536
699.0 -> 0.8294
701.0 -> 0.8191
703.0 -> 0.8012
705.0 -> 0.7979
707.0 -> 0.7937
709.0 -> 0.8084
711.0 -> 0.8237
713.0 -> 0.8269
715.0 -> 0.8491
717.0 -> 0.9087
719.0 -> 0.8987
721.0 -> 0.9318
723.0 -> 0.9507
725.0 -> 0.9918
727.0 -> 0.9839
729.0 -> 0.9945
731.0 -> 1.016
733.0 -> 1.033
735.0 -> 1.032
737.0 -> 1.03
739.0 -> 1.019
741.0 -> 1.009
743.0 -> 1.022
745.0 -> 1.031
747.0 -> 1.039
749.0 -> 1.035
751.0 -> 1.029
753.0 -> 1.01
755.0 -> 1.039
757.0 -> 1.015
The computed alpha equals 0.879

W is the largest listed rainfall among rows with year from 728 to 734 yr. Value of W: 1.033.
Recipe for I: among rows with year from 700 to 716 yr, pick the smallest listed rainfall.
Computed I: 0.7937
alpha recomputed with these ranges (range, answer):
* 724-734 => 1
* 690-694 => 0.917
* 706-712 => 0.809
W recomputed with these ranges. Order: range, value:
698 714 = 0.8294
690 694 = 0.9281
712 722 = 0.9318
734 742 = 1.032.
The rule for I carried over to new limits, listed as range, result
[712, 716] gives 0.8269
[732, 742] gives 1.009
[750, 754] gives 1.01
